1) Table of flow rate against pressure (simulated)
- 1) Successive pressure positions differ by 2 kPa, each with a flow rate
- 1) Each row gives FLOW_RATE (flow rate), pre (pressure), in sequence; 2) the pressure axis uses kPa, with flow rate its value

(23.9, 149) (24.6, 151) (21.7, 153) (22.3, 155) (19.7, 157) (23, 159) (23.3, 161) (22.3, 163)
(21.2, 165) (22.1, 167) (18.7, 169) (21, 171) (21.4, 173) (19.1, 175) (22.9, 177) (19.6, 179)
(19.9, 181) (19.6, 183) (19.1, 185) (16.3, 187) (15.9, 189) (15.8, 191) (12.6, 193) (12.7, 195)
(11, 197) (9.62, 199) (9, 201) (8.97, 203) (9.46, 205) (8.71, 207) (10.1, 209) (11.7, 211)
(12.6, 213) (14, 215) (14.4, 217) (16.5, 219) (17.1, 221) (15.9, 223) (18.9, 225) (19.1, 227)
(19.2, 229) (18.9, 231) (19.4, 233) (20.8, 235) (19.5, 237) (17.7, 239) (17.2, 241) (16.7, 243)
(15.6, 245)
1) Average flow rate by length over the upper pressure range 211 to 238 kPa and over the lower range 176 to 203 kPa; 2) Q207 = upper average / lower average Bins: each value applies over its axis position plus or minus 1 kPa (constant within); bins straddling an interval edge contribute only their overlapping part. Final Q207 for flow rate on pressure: 1.1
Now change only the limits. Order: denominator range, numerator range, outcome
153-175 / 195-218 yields 0.51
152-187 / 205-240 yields 0.76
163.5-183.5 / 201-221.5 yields 0.59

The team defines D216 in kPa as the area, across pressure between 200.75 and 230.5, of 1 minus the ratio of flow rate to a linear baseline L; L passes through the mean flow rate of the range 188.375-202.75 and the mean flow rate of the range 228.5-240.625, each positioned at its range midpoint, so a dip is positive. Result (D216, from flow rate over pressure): 3.9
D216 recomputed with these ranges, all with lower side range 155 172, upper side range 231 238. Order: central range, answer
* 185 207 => 8.94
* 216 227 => 1.79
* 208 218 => 3.80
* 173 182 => 0.27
